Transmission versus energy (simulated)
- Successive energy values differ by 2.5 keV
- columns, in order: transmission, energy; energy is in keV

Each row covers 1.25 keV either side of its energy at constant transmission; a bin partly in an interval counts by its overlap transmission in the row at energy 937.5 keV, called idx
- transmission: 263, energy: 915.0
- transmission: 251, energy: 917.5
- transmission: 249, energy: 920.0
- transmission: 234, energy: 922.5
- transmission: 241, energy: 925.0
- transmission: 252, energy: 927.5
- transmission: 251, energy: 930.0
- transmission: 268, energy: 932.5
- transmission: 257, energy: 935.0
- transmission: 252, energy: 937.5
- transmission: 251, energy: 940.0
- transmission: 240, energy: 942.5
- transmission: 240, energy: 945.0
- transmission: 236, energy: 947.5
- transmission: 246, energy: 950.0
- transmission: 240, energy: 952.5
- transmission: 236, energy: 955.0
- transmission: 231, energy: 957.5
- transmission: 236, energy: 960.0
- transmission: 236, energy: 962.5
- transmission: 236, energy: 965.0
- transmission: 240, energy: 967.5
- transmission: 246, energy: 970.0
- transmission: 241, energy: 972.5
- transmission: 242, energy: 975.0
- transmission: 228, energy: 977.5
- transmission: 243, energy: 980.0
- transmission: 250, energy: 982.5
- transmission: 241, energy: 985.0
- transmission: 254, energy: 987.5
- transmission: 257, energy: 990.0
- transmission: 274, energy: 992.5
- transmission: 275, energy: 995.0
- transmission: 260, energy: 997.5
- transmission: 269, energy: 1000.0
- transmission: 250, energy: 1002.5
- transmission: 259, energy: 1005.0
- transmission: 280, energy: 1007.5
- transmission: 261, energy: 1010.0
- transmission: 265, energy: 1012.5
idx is 252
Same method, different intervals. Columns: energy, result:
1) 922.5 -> 234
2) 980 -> 243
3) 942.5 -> 240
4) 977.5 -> 228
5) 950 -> 246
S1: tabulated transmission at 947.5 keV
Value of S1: 236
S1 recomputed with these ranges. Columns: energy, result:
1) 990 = 257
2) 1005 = 259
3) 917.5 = 251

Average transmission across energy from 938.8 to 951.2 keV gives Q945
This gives 243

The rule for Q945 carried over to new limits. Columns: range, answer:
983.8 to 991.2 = 251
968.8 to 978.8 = 239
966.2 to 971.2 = 243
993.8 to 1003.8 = 263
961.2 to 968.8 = 237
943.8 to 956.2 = 240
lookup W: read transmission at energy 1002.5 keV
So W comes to 250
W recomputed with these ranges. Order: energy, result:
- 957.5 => 231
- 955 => 236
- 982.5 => 250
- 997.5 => 260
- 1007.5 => 280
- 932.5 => 268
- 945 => 240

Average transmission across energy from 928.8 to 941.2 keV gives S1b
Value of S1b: 256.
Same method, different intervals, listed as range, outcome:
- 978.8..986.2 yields 245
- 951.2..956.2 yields 238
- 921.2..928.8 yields 242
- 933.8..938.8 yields 254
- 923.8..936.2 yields 254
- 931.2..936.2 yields 262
